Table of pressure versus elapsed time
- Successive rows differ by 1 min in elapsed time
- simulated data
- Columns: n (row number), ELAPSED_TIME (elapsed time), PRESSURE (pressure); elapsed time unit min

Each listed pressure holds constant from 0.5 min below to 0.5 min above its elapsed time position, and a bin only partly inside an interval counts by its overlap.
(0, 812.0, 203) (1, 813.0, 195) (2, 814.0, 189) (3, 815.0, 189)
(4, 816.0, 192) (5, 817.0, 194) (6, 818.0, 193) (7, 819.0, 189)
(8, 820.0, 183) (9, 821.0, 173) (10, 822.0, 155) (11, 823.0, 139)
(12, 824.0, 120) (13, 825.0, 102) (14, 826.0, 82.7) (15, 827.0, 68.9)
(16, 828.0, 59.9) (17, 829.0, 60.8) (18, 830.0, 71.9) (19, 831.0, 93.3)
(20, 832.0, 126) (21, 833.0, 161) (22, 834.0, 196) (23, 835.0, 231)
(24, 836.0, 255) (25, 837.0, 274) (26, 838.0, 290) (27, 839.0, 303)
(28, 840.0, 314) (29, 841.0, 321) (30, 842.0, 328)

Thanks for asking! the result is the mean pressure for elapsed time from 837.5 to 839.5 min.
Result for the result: 296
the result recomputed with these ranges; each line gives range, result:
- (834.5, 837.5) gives 253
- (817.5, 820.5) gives 188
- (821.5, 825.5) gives 129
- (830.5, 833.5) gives 127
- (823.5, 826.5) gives 102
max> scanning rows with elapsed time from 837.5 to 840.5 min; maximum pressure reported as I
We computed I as 314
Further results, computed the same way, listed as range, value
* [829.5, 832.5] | 126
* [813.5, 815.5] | 189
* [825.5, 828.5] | 82.7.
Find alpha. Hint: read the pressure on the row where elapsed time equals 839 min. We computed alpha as 303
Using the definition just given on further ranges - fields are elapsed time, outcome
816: 192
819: 189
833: 161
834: 196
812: 203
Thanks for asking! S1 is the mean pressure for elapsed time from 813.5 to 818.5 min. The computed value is 191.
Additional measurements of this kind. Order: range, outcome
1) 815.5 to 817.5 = 193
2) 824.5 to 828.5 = 78.4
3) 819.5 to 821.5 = 178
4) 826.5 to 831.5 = 71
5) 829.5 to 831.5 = 82.6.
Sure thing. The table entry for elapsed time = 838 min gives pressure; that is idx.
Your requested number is 290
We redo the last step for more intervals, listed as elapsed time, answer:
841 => 321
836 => 255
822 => 155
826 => 82.7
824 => 120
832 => 126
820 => 183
